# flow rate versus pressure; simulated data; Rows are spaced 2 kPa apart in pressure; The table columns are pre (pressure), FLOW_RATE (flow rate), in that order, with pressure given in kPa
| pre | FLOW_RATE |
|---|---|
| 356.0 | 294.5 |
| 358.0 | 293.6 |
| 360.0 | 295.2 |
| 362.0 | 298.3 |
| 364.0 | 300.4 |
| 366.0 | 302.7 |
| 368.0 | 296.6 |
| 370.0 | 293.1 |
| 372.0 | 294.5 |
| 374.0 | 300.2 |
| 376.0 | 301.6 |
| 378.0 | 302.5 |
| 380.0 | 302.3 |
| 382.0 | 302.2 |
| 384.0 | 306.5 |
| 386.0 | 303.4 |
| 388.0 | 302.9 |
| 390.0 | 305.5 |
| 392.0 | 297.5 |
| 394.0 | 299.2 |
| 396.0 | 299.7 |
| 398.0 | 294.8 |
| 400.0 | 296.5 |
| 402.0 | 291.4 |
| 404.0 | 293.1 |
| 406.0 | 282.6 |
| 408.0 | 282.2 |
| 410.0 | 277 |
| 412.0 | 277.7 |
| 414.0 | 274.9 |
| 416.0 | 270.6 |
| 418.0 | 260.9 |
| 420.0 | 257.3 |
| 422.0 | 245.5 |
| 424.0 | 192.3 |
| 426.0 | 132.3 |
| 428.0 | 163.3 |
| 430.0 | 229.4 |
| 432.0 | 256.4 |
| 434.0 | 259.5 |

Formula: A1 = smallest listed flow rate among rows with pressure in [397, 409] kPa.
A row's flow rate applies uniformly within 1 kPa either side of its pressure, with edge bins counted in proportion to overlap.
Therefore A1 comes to 282.2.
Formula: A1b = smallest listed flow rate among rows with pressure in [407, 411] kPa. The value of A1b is 277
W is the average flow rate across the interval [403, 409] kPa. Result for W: 286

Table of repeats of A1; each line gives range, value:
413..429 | 132.3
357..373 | 293.1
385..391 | 302.9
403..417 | 270.6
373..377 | 300.2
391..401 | 294.8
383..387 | 303.4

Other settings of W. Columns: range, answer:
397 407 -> 292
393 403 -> 296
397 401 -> 296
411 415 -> 276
